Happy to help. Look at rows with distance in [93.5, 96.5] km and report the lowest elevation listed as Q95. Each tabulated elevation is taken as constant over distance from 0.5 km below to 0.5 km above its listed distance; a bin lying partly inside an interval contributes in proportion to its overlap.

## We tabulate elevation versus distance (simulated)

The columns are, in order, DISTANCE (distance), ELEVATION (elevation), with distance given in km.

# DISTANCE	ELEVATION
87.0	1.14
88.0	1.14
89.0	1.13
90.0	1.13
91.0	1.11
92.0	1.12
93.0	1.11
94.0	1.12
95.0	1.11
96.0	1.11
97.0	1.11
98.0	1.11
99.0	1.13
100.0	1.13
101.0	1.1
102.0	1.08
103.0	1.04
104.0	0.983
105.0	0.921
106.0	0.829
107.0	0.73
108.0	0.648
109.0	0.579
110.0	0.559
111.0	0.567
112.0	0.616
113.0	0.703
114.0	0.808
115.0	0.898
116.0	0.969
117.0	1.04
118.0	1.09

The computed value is 1.11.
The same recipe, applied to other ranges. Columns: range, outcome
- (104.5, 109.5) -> 0.579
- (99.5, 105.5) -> 0.921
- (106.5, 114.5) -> 0.559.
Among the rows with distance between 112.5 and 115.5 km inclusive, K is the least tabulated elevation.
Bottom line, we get 0.703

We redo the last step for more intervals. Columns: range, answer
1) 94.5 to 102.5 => 1.08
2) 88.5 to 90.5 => 1.13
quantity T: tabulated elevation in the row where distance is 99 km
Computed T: 1.13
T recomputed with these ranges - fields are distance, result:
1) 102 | 1.08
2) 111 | 0.567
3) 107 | 0.73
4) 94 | 1.12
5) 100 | 1.13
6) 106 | 0.829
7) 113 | 0.703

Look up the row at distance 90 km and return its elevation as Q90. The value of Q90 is 1.13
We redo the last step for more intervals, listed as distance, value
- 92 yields 1.12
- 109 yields 0.579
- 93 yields 1.11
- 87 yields 1.14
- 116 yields 0.969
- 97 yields 1.11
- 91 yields 1.11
